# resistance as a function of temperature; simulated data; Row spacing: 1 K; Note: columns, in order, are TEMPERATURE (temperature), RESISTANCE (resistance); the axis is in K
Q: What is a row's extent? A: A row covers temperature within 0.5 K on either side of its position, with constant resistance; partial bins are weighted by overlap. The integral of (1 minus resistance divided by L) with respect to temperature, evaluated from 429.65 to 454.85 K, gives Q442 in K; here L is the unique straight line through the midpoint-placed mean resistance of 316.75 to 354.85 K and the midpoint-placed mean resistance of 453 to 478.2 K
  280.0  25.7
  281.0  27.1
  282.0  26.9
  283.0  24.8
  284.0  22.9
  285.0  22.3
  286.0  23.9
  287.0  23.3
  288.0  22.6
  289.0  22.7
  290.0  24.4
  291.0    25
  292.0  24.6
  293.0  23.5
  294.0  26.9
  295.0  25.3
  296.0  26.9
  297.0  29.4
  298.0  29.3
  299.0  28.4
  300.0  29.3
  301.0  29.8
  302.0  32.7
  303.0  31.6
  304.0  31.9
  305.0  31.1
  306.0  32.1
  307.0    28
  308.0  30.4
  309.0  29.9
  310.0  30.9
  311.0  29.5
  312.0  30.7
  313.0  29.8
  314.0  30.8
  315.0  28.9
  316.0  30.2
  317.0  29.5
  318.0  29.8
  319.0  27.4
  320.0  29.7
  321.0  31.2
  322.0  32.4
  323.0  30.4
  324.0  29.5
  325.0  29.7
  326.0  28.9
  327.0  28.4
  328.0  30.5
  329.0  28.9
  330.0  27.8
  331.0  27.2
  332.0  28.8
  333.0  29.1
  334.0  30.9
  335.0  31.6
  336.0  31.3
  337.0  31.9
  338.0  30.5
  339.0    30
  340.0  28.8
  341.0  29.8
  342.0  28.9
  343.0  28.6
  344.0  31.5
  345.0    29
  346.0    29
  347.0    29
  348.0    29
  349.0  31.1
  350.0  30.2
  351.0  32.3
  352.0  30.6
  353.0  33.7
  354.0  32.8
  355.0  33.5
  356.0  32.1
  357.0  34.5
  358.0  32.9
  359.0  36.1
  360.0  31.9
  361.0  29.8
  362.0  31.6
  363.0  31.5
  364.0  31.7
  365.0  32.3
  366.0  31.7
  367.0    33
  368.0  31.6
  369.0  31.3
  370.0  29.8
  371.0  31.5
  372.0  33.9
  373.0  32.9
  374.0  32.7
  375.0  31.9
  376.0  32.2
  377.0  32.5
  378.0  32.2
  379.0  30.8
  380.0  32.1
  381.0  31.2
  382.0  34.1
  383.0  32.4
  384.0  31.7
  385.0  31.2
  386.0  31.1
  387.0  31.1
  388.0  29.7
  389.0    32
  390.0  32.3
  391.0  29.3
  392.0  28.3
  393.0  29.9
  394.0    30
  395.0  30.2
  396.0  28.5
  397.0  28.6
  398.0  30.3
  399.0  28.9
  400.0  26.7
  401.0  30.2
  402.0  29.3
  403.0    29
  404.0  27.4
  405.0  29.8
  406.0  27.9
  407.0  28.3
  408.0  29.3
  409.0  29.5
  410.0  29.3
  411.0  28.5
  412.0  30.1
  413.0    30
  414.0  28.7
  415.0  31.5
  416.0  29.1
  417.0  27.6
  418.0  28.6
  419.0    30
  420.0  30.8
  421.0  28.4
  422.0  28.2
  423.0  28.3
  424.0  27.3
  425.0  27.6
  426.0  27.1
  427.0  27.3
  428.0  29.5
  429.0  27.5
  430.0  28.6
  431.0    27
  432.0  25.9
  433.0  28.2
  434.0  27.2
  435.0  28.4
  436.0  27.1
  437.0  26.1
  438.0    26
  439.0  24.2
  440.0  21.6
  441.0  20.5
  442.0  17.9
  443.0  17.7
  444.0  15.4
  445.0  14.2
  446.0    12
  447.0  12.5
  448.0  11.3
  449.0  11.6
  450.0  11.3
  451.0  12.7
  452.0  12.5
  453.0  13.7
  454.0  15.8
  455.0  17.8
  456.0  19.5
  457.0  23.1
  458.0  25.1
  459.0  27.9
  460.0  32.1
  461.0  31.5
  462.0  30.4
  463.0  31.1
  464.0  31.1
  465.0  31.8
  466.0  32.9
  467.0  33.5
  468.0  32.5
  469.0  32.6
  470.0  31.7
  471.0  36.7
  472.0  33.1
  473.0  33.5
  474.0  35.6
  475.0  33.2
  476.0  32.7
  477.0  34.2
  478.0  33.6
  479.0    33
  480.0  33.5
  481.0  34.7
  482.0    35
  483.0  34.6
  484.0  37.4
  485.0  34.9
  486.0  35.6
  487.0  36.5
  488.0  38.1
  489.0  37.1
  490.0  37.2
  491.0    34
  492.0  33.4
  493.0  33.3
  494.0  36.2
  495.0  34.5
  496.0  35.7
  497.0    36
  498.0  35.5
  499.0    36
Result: 8.72 K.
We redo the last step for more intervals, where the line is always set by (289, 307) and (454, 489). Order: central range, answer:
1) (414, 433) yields 1.55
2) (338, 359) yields -1.22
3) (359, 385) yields -1.93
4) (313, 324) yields -0.52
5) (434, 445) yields 3.13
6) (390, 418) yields 1.19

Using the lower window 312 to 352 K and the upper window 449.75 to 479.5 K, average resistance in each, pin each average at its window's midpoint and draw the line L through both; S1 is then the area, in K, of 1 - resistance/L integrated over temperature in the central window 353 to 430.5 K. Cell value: -3.8 K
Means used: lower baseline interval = 29.8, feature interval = 30.4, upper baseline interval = 28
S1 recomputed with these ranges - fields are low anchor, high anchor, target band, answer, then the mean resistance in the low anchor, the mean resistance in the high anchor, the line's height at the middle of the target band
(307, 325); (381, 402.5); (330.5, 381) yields -1.9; 30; 30.3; 30.2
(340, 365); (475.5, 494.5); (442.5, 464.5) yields 9.4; 31.3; 35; 34.1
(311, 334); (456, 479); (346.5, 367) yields -1.3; 29.6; 31.6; 30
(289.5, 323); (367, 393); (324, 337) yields 0.2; 29.1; 31.6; 30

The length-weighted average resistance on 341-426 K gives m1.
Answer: 30.5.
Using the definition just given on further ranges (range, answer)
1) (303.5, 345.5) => 29.9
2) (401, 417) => 29.2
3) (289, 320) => 28.8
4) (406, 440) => 28.1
